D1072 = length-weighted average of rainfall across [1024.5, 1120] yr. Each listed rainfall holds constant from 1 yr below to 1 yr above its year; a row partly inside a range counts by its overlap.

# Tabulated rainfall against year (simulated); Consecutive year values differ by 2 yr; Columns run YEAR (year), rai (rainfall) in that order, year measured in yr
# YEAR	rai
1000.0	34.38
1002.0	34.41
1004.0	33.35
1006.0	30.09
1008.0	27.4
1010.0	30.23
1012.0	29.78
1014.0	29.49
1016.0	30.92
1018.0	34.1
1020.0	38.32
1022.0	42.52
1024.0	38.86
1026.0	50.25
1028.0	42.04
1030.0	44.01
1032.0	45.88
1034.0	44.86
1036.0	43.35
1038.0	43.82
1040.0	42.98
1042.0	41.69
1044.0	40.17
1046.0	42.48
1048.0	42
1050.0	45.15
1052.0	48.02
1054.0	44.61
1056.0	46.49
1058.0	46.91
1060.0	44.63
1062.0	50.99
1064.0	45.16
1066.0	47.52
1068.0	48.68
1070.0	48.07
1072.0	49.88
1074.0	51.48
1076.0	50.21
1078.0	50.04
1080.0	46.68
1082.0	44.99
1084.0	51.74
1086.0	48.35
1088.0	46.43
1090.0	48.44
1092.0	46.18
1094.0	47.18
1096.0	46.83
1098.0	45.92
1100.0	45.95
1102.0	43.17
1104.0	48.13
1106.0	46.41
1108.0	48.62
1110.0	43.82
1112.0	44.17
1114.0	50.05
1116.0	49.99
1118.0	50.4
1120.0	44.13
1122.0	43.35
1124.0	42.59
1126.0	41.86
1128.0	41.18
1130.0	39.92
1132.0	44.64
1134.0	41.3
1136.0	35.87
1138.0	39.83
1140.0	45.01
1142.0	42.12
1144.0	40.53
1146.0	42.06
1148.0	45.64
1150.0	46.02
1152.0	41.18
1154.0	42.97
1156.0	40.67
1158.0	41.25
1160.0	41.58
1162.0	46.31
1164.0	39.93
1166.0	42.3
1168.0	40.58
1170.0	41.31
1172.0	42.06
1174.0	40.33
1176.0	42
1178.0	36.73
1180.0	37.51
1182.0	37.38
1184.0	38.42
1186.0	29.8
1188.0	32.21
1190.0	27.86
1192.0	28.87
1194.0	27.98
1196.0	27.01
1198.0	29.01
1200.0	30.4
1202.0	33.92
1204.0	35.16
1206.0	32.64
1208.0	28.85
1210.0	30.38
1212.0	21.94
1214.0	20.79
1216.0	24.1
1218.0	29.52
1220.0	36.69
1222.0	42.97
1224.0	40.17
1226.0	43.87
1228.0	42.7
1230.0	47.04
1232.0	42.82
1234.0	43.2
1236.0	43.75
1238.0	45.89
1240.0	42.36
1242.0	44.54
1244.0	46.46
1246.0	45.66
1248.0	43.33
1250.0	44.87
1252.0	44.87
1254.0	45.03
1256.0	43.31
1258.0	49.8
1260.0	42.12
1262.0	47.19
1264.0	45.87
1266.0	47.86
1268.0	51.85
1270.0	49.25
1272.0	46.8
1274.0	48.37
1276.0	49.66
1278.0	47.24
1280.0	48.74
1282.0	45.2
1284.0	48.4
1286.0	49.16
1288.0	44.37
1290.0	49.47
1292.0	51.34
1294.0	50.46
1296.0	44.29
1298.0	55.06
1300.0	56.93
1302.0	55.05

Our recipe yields 46.4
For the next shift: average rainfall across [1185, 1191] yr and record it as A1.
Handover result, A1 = 30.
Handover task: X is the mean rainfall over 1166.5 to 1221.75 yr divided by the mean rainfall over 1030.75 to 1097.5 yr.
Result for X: 0.71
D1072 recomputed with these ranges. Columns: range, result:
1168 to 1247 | 36.3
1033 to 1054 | 43.5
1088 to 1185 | 43.2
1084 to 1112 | 46.7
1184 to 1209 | 30.6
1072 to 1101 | 48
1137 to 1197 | 38.9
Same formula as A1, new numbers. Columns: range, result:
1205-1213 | 28.5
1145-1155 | 43.6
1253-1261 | 45.1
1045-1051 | 43.2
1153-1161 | 41.6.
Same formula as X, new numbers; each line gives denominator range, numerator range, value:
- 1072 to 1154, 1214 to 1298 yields 0.99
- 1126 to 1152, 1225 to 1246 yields 1.06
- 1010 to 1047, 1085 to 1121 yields 1.17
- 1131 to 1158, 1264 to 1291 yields 1.14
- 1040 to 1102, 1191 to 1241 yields 0.75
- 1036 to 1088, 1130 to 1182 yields 0.89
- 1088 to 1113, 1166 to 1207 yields 0.75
